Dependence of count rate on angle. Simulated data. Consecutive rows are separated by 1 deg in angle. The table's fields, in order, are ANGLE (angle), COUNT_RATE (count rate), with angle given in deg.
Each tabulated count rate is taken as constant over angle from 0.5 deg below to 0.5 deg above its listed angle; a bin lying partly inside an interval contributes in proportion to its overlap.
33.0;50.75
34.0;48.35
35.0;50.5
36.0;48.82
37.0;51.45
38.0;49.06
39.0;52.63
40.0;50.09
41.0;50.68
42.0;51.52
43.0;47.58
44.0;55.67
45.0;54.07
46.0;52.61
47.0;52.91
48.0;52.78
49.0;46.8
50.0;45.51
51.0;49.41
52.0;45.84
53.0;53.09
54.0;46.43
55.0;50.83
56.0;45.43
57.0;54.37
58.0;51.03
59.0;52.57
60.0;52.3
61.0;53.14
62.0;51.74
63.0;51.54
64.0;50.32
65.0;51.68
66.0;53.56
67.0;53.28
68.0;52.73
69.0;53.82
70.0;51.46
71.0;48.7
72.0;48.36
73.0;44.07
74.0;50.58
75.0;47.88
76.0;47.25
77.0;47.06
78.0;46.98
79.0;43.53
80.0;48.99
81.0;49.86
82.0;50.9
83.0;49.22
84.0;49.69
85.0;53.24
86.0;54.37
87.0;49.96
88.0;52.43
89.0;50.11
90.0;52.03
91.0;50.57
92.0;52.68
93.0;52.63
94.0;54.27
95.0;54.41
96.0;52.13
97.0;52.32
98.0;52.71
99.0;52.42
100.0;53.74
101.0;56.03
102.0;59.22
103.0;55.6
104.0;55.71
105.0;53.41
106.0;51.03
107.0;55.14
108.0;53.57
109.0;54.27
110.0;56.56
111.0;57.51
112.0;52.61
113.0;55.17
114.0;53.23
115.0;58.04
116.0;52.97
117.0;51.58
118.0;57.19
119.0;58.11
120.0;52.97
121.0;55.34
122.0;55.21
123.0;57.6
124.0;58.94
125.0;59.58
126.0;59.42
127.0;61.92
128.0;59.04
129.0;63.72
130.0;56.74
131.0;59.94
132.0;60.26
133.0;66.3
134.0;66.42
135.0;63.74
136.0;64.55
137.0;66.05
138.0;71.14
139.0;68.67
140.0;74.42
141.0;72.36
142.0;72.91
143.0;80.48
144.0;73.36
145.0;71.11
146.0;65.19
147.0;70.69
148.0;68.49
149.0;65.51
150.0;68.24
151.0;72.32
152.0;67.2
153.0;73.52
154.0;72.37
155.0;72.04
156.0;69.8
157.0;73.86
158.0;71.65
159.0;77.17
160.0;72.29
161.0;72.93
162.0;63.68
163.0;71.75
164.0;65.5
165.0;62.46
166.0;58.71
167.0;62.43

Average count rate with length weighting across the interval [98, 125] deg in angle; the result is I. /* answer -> 55.2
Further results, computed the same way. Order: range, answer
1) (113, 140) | 60.1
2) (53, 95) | 50.6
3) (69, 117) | 52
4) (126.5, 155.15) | 67.8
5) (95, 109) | 54.1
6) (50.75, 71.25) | 51.2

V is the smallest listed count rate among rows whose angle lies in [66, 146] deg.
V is 43.53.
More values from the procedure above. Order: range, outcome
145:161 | 65.19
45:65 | 45.43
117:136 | 51.58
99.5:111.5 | 51.03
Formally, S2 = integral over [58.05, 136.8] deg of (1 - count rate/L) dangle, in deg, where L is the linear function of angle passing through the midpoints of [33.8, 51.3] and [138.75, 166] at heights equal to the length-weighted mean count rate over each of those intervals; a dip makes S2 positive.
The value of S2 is 8.5 deg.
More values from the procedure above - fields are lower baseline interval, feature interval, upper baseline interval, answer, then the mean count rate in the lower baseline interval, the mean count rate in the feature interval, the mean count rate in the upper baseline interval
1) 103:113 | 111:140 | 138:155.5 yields 1.1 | 54.5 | 59.7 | 71.1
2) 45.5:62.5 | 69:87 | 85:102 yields 1.0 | 50.4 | 49.1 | 52.9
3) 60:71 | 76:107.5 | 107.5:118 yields 1.0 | 52.2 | 51.9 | 54.7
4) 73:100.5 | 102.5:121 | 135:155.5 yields 1.4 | 50.7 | 54.7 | 70.4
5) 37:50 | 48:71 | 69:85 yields -0.4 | 51.1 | 50.8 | 48.6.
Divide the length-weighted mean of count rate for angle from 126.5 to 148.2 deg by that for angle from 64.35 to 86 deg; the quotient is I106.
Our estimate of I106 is 1.3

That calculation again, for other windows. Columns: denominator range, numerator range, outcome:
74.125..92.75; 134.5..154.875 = 1.41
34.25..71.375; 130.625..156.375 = 1.36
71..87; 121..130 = 1.21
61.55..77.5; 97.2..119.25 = 1.09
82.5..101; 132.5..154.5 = 1.33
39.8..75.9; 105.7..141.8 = 1.18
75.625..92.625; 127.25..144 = 1.34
